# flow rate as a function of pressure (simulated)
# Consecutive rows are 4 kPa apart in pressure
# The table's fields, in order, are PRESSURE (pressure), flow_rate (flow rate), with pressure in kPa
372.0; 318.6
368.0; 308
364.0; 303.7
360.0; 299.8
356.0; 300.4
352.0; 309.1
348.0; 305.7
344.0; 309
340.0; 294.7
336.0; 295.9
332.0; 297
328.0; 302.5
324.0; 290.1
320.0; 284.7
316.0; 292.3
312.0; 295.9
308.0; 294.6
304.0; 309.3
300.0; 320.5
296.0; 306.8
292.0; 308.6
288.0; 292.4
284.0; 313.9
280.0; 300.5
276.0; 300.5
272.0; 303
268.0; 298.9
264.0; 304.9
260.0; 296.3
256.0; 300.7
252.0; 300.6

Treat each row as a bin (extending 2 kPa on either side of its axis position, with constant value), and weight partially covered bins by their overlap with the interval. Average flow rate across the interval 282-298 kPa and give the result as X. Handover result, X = 305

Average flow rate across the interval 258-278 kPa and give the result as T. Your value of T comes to 301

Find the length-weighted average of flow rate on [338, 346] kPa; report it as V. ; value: 302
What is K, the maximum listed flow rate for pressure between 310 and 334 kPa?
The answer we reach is 302.5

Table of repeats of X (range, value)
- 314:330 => 292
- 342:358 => 306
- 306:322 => 292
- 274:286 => 305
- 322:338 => 296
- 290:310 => 308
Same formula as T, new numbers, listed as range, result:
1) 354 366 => 301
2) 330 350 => 300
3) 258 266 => 301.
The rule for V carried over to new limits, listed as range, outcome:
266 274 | 301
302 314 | 300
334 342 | 295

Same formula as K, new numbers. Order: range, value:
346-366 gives 309.1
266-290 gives 313.9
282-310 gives 320.5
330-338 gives 297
